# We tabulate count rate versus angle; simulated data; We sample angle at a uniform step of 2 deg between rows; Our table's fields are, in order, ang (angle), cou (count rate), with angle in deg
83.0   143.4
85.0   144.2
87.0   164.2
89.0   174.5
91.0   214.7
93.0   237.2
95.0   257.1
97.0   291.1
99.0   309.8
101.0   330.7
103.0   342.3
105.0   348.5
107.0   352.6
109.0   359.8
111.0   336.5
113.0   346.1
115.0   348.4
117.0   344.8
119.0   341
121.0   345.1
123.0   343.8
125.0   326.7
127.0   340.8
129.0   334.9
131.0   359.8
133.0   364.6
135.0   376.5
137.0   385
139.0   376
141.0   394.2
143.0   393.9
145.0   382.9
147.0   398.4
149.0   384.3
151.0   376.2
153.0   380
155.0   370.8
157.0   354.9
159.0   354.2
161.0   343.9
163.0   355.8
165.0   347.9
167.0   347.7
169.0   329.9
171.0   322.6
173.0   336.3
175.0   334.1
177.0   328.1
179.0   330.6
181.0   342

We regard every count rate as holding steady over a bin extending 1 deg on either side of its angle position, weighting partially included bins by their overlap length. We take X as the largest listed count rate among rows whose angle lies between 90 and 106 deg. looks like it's 348.5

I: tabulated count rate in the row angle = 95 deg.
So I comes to 257.1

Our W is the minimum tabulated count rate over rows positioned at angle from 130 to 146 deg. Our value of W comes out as 359.8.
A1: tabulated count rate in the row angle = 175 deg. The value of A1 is 334.1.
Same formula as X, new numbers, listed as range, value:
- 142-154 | 398.4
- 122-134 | 364.6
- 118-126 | 345.1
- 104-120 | 359.8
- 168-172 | 329.9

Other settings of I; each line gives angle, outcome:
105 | 348.5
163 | 355.8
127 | 340.8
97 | 291.1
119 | 341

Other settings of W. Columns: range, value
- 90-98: 214.7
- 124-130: 326.7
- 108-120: 336.5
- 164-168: 347.7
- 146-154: 376.2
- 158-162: 343.9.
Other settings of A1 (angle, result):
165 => 347.9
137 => 385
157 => 354.9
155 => 370.8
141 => 394.2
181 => 342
